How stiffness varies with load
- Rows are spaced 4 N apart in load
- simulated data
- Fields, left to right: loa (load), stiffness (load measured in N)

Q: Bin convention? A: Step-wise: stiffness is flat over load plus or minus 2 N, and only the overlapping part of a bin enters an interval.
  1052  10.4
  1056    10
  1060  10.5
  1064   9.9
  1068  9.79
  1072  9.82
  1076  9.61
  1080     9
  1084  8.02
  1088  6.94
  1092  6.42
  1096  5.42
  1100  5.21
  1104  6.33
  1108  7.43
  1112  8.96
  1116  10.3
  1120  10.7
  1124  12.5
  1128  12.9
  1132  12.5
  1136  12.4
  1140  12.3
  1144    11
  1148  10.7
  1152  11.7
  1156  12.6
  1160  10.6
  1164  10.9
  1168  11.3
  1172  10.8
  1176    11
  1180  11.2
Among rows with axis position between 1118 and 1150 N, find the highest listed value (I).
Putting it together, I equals 12.9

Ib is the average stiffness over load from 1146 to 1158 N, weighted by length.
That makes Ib 11.7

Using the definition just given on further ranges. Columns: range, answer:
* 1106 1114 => 8.2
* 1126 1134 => 12.7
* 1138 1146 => 11.7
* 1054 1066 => 10.1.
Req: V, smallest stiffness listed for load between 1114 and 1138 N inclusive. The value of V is 10.3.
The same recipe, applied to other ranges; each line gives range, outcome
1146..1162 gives 10.6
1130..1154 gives 10.7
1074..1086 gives 8.02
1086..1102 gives 5.21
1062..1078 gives 9.61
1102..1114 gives 6.33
